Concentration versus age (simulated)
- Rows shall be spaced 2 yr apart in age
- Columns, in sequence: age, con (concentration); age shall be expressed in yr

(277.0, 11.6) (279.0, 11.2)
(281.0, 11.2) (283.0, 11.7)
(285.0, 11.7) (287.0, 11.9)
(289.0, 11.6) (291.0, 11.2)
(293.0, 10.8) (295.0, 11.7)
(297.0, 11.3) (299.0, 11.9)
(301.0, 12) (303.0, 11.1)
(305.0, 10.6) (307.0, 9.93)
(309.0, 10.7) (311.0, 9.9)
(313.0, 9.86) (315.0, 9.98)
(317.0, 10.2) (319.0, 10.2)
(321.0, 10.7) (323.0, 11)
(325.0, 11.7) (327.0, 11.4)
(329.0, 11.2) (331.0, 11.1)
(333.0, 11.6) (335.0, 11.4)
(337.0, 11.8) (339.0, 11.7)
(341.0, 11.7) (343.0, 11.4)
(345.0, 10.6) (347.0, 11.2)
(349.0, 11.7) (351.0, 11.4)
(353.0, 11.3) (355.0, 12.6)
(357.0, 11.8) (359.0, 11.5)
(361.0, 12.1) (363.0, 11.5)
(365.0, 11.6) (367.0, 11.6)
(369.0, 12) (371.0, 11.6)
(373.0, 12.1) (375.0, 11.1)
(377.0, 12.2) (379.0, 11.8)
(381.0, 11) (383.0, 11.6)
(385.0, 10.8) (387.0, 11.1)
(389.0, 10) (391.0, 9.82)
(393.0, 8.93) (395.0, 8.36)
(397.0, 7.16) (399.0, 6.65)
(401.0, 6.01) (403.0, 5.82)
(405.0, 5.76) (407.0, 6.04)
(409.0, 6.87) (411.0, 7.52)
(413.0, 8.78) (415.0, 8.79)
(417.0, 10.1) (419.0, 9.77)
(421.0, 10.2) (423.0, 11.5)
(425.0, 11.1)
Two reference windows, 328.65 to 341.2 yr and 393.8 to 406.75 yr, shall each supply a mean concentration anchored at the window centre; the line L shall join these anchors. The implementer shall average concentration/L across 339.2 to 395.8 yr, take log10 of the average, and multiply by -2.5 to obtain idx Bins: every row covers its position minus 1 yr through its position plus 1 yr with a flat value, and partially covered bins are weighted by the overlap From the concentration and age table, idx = -0.25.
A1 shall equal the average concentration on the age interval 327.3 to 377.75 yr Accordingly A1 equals 11.6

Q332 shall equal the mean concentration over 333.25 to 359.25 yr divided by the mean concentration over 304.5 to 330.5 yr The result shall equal 1.1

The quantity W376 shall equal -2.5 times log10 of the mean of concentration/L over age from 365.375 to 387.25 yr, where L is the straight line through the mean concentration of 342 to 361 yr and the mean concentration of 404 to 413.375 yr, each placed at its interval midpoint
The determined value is -0.21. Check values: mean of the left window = 11.5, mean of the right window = 6.87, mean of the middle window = 11.6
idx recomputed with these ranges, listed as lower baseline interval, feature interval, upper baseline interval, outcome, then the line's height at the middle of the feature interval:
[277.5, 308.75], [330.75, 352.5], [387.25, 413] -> -0.19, 9.62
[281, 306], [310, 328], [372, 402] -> 0.05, 11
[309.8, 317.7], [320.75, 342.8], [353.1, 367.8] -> -0.07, 10.7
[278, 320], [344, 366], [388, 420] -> -0.23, 9.34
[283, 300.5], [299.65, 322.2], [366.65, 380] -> 0.11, 11.6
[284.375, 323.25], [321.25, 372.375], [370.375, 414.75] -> -0.15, 10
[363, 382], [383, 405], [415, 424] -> 0.29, 11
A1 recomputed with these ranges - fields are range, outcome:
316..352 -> 11.2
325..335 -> 11.4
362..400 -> 10.6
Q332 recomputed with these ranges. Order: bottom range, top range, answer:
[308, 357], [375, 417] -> 0.80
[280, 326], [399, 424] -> 0.73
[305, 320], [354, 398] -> 1.09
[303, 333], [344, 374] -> 1.09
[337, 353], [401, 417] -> 0.63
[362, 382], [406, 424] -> 0.76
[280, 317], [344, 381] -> 1.05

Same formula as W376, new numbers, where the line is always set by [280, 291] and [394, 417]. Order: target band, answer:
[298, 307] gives -0.03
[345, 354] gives -0.22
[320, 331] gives -0.11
